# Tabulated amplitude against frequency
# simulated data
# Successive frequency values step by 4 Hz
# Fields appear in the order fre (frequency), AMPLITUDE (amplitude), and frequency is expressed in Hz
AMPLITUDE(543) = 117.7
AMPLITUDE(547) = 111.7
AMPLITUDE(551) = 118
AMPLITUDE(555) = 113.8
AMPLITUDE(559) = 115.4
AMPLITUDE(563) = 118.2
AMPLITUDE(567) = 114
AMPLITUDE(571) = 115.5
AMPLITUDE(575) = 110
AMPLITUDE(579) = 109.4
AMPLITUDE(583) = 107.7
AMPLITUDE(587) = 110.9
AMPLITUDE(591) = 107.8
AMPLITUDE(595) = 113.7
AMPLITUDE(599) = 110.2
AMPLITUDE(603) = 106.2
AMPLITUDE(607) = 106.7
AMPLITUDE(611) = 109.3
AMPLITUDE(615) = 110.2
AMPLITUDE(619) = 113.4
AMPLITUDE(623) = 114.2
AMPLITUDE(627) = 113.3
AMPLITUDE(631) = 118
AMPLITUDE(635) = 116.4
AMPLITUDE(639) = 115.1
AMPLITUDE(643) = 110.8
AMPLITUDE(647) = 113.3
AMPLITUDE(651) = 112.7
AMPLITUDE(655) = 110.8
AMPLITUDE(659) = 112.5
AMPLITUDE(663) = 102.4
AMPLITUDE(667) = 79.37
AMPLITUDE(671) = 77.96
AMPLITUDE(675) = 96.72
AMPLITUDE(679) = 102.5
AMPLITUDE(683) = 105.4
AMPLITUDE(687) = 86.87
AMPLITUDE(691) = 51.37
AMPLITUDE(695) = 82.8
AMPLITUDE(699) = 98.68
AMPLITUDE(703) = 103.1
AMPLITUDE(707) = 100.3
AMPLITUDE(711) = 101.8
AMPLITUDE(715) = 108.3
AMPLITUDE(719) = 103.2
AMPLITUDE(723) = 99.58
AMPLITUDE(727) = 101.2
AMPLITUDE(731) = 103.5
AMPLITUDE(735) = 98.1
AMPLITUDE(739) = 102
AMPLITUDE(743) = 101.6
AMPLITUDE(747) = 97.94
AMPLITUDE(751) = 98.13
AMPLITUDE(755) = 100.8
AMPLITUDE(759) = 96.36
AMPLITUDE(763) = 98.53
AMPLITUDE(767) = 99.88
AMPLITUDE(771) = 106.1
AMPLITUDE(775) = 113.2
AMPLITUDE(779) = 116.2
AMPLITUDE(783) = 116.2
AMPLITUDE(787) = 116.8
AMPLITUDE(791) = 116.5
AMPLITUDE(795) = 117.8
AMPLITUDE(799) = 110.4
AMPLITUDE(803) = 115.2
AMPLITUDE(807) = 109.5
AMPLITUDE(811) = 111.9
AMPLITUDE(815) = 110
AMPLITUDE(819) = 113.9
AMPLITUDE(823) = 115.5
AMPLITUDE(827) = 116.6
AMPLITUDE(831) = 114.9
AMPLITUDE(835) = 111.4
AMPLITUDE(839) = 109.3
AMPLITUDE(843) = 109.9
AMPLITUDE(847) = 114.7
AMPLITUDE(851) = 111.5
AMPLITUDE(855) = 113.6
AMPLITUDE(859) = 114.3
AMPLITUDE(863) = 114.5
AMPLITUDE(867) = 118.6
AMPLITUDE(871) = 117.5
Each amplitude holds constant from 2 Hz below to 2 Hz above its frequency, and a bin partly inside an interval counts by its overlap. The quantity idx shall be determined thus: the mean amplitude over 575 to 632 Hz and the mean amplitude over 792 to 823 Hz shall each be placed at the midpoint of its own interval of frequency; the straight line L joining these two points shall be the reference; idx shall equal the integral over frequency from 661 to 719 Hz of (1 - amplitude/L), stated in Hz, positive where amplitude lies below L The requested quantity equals 9.7 Hz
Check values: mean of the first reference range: 111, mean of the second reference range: 113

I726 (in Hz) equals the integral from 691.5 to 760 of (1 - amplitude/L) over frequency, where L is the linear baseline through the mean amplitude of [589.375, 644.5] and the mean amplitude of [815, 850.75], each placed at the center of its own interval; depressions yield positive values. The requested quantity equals 8.3 Hz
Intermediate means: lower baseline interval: 112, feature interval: 98.8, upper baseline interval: 113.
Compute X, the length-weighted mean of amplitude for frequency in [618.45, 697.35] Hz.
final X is 102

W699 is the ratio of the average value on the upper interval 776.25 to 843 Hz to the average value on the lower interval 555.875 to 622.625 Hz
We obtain 1.02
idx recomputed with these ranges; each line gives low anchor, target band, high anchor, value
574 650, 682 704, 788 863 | 5.02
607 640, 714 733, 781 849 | 1.76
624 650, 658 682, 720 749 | 3.24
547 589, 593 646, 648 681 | -3.09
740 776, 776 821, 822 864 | -3.04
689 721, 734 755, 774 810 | 0.70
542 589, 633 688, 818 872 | 4.97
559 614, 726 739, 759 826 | 1.18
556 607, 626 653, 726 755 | -1.73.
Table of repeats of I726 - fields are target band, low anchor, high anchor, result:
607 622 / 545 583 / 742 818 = 0.2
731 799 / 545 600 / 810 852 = 4.0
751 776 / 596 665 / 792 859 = 2.4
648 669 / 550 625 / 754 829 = 1.4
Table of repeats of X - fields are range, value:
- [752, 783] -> 105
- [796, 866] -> 113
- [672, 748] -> 96.8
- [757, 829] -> 111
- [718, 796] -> 105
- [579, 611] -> 109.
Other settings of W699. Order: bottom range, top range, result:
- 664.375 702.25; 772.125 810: 1.30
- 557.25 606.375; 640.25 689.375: 0.90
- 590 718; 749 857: 1.07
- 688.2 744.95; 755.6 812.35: 1.14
